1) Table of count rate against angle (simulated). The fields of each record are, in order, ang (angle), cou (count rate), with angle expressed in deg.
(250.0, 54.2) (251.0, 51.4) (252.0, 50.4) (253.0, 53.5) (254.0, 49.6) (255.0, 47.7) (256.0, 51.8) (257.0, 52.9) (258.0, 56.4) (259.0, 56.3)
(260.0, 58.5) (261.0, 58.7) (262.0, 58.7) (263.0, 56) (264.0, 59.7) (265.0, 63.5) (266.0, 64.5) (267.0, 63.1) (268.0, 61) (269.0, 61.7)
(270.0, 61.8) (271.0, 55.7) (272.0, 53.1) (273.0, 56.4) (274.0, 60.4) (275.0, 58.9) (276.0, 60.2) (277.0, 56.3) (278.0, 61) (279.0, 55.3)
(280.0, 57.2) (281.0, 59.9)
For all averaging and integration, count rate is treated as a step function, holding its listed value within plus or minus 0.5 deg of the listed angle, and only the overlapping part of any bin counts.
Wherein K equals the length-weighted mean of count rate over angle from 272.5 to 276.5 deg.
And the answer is 59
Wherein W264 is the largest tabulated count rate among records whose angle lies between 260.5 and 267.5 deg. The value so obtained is 64.5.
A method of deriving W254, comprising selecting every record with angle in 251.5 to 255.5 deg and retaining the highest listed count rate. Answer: 53.5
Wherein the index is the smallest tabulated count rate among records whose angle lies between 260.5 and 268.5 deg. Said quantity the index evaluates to 56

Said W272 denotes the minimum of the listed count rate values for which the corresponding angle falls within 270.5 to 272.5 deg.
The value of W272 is 53.1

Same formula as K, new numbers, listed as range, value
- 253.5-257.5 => 50.5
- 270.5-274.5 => 56.4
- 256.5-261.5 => 56.6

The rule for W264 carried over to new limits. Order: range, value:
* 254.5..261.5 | 58.7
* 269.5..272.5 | 61.8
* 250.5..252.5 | 51.4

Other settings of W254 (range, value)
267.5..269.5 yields 61.7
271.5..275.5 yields 60.4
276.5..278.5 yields 61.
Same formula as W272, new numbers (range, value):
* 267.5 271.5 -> 55.7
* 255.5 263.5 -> 51.8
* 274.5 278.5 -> 56.3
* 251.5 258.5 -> 47.7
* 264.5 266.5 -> 63.5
